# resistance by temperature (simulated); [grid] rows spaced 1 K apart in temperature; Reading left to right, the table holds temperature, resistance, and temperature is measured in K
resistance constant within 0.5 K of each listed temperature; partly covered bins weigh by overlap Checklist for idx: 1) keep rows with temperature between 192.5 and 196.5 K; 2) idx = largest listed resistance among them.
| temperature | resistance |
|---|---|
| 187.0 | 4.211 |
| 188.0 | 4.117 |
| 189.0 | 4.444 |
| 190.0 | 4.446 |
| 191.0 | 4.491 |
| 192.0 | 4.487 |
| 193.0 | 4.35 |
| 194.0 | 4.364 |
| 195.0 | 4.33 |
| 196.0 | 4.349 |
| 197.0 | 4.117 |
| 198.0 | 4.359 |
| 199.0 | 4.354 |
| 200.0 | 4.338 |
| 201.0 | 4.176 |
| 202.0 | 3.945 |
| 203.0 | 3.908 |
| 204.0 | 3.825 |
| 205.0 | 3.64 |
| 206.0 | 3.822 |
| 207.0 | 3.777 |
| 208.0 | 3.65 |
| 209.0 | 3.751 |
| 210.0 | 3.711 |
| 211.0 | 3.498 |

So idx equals 4.364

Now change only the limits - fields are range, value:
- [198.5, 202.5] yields 4.354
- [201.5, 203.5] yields 3.945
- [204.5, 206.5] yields 3.822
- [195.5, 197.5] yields 4.349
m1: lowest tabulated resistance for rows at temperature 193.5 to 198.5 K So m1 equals 4.117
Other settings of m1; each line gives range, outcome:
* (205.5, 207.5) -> 3.777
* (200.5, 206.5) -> 3.64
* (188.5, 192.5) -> 4.444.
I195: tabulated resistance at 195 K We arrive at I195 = 4.33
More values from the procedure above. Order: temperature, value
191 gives 4.491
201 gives 4.176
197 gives 4.117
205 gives 3.64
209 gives 3.751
